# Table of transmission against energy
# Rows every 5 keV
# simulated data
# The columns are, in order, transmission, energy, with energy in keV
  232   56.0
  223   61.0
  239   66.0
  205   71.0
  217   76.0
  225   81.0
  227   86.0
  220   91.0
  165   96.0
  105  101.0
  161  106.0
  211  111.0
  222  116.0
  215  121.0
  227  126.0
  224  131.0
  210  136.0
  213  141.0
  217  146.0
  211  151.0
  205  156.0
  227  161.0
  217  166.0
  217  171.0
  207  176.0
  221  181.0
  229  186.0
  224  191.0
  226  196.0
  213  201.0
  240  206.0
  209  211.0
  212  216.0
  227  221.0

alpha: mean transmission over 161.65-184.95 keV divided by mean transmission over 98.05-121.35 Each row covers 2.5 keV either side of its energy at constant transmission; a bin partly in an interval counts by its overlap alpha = 1.21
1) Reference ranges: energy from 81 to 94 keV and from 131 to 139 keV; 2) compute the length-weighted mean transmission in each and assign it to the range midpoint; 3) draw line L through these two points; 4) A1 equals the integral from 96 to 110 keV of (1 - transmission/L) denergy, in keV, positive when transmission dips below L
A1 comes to 4.6 keV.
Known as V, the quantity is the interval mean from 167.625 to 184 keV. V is 216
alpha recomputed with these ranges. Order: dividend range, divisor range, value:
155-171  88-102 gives 1.27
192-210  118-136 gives 1.02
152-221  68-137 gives 1.08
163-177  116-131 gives 0.97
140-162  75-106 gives 1.13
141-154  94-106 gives 1.53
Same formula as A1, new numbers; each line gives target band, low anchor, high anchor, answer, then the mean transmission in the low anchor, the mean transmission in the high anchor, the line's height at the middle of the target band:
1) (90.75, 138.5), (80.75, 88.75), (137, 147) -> 5.3 keV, 226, 214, 220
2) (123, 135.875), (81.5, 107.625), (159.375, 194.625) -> -1.6 keV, 180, 220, 197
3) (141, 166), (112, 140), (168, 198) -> 0.5 keV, 219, 221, 220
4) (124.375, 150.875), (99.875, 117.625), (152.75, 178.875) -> -2.8 keV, 178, 215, 196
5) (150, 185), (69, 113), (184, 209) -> 0.2 keV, 193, 226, 217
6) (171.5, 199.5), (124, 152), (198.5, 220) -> -0.3 keV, 217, 219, 218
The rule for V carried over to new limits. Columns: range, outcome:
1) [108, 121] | 214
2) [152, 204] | 219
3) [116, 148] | 218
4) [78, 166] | 205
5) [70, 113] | 192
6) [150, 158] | 208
